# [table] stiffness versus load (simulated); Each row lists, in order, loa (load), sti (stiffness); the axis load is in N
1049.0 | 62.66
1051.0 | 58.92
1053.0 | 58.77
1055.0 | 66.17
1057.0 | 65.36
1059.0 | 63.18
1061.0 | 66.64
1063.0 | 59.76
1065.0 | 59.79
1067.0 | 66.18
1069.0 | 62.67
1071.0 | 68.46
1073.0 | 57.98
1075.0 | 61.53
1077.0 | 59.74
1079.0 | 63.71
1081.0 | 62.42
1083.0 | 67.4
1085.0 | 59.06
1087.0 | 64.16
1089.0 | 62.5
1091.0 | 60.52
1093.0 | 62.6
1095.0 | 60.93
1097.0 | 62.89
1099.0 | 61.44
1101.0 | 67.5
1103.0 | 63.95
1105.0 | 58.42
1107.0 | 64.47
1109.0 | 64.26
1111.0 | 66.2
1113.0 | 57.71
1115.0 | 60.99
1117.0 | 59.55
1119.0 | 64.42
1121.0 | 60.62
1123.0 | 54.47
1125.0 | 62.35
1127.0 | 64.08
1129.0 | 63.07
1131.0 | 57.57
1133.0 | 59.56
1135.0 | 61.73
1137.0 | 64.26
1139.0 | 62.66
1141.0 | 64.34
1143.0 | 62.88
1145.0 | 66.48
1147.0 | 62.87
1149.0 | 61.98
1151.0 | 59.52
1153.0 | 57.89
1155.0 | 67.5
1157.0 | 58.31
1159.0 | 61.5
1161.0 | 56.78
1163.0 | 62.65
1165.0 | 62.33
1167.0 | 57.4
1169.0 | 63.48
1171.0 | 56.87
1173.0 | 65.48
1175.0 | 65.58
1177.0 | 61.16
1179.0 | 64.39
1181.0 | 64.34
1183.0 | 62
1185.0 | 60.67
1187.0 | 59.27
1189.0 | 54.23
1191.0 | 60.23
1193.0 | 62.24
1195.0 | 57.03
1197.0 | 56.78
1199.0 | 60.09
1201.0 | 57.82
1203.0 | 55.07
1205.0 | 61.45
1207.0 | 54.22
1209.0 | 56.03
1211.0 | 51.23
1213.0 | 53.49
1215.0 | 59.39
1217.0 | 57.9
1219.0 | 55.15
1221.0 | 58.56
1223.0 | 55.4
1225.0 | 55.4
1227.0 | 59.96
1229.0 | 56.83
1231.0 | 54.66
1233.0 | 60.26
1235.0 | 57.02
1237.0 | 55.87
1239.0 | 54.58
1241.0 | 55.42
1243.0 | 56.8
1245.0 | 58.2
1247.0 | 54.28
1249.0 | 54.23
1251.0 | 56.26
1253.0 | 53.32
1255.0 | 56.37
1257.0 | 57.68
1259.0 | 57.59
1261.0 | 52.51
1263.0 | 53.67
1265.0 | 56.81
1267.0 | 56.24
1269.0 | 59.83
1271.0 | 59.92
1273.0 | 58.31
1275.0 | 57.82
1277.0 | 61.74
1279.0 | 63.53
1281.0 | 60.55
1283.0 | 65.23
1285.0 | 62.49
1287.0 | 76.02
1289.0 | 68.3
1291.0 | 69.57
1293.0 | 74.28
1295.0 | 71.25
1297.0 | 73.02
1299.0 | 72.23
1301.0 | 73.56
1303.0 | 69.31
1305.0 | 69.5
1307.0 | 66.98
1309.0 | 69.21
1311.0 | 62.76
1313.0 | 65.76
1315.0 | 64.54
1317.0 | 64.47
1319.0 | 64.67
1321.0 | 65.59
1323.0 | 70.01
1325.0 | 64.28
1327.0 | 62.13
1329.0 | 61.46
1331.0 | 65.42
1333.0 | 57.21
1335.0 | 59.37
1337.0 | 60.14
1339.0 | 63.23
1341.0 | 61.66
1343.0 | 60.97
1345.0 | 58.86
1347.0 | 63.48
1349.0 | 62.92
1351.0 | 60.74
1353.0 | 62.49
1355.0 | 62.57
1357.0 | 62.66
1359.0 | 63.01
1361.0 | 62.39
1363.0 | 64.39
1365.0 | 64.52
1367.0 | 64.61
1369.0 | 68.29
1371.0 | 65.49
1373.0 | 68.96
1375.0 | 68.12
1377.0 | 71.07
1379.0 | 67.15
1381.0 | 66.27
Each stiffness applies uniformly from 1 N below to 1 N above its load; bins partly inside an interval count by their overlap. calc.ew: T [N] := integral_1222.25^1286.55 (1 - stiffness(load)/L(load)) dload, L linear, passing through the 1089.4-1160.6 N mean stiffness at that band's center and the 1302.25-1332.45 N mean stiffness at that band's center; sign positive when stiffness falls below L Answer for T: 6.8 N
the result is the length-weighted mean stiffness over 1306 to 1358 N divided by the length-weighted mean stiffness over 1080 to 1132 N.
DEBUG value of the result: 1.0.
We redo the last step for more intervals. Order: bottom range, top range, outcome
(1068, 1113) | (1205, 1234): 0.90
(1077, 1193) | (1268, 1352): 1.05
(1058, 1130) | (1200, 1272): 0.90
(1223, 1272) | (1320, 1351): 1.11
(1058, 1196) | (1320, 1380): 1.03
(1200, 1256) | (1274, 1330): 1.19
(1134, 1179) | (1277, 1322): 1.09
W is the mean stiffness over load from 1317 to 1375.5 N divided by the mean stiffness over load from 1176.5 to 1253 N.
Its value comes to 1.1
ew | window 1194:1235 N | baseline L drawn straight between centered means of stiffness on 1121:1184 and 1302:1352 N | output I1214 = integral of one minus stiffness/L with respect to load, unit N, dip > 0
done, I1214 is 3.70 N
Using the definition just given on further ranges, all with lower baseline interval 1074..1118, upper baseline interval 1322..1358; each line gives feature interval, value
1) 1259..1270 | 1.11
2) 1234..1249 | 1.53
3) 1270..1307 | -2.85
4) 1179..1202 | 0.95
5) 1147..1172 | 0.69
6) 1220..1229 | 0.72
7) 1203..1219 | 1.59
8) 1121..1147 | 0.17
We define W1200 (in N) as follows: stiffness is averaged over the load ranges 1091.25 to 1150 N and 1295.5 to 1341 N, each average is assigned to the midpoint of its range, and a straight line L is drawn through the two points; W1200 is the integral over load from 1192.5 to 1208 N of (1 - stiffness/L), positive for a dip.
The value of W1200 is 1.4 N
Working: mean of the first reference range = 62.2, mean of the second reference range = 65.6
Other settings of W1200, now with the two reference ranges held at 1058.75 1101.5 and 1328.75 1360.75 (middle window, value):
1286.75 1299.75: -2.10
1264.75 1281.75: 0.67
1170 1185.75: -0.07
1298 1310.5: -1.62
